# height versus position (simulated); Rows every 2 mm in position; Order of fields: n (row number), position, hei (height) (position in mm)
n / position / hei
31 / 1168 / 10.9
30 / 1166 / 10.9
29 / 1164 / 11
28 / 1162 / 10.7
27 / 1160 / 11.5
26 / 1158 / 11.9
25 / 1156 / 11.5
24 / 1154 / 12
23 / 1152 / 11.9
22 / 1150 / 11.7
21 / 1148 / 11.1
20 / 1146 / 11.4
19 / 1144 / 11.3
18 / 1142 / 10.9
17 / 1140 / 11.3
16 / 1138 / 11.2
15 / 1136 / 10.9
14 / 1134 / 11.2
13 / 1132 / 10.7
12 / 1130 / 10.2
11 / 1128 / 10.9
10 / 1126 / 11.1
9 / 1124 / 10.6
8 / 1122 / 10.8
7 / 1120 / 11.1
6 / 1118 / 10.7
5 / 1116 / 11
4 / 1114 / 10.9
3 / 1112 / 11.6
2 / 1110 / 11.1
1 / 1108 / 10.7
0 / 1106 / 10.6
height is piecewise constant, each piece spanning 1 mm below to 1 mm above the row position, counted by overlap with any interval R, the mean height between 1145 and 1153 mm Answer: 11.5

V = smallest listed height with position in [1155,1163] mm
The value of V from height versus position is 10.7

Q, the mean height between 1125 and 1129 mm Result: 11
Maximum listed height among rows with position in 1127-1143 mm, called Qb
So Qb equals 11.3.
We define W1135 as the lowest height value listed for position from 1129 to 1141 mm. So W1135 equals 10.2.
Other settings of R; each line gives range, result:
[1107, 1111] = 10.9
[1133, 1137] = 11.1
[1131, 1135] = 10.9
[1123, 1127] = 10.8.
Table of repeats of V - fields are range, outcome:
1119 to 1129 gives 10.6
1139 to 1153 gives 10.9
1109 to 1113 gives 11.1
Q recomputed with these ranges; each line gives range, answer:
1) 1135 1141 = 11.1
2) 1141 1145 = 11.1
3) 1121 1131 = 10.7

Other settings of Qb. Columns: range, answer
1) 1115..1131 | 11.1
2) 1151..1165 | 12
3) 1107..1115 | 11.6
